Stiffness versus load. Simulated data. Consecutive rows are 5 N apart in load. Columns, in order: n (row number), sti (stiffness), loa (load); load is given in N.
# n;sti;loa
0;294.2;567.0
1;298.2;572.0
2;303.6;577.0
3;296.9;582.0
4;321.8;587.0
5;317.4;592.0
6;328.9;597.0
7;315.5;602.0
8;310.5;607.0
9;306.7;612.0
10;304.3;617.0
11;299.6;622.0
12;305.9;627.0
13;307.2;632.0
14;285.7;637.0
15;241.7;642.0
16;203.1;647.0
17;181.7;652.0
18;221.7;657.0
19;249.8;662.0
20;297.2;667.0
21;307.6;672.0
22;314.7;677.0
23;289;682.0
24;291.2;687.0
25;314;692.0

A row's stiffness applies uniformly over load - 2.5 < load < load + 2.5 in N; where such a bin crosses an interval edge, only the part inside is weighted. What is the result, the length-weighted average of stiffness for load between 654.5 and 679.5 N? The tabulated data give 278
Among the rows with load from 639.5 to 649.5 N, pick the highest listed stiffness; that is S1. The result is 241.7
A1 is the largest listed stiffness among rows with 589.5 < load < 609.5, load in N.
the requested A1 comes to 328.9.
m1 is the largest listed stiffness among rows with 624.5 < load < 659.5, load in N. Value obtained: 307.2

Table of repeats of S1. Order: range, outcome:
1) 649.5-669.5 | 297.2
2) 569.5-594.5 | 321.8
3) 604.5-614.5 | 310.5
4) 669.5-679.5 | 314.7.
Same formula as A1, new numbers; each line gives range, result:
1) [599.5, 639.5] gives 315.5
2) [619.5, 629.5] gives 305.9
